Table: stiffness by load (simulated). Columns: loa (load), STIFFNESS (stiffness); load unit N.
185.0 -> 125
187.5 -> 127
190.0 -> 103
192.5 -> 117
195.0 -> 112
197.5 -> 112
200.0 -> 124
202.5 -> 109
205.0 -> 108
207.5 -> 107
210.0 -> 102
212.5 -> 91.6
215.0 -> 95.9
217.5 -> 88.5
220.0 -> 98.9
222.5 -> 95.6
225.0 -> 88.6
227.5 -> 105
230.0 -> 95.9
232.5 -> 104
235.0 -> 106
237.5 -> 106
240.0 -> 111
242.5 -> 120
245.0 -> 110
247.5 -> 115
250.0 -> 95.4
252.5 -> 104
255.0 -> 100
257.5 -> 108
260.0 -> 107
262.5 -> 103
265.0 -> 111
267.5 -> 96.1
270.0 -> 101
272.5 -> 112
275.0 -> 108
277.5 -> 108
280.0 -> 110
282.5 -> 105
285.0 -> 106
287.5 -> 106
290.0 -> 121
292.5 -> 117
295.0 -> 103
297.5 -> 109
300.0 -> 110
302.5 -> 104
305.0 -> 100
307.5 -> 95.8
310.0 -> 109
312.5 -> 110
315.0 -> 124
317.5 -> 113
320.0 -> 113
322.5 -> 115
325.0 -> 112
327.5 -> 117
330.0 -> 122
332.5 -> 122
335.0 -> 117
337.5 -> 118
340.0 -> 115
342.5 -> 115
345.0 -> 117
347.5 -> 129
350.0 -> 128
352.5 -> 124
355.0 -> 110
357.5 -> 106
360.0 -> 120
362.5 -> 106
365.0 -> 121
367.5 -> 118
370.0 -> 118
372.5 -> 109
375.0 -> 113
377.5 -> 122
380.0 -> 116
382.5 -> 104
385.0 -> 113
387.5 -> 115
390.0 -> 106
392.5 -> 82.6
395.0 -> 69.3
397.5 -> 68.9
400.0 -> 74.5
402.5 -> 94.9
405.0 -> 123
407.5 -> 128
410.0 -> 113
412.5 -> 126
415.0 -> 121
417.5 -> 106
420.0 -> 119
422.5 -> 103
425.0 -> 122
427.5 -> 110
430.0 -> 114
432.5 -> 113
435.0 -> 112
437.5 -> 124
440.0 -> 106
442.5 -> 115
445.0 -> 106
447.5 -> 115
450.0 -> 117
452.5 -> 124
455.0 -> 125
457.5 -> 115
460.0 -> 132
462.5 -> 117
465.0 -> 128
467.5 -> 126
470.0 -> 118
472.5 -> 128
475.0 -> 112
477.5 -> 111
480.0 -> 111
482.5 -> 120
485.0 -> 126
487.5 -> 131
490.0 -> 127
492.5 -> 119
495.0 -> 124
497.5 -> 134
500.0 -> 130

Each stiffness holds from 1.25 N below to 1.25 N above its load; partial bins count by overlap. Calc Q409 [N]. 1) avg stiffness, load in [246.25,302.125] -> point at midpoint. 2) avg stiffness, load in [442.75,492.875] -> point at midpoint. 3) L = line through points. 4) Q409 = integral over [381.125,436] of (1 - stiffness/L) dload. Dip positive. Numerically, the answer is 4.7 N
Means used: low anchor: 107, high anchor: 120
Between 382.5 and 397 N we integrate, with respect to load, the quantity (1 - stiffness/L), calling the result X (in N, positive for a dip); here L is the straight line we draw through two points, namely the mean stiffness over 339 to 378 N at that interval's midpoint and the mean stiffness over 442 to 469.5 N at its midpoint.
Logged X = 2.7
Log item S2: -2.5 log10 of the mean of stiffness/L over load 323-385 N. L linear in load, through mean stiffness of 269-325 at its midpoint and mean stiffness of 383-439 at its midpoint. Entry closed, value -0.08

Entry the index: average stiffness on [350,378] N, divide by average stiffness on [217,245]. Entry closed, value 1.1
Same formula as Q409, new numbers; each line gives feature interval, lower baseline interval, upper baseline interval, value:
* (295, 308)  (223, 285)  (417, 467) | 0.5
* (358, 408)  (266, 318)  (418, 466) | 3.2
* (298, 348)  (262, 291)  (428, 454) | -1.9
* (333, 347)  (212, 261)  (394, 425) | -1.8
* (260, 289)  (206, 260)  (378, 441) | -0.7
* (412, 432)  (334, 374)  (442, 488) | 0.7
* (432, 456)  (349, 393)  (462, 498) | 0.7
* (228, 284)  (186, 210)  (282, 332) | 2.8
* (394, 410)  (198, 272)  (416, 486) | 2.7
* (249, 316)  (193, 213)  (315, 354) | 4.7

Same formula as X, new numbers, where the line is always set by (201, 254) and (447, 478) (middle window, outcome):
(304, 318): 0.1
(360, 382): -0.3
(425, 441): 0.6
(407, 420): -0.1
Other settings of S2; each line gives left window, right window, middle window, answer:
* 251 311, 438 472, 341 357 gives -0.079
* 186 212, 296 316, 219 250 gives 0.060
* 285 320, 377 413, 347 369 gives -0.118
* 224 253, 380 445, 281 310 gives -0.011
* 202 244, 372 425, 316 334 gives -0.117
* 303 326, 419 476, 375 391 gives 0.010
